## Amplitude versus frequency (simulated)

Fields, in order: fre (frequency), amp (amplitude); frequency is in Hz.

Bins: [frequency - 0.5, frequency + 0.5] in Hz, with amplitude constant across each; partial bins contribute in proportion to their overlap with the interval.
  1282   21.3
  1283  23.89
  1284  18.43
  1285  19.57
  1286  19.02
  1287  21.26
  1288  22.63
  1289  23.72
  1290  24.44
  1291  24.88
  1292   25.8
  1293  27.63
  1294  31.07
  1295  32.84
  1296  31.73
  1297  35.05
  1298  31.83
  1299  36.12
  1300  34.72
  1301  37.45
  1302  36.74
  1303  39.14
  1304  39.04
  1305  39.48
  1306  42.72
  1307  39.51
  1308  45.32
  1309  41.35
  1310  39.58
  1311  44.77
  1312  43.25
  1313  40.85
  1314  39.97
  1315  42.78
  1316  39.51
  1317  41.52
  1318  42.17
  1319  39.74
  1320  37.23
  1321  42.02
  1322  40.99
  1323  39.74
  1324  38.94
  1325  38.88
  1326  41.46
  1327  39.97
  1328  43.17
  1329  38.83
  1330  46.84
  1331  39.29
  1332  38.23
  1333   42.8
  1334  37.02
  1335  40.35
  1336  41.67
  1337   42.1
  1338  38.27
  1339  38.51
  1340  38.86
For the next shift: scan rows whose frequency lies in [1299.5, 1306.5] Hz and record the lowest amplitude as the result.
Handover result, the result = 34.72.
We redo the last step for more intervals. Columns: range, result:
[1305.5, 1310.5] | 39.51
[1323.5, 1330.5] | 38.83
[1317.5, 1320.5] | 37.23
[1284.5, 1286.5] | 19.02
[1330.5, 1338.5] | 37.02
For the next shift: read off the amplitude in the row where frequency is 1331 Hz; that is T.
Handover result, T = 39.29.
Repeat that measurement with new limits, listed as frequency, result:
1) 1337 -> 42.1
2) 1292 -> 25.8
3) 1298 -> 31.83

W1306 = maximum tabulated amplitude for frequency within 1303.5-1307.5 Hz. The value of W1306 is 42.72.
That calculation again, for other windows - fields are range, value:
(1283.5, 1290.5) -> 24.44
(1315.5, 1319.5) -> 42.17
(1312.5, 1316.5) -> 42.78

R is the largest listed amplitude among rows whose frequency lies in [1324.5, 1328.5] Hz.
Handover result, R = 43.17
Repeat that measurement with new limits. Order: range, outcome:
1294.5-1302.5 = 37.45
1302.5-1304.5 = 39.14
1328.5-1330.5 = 46.84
